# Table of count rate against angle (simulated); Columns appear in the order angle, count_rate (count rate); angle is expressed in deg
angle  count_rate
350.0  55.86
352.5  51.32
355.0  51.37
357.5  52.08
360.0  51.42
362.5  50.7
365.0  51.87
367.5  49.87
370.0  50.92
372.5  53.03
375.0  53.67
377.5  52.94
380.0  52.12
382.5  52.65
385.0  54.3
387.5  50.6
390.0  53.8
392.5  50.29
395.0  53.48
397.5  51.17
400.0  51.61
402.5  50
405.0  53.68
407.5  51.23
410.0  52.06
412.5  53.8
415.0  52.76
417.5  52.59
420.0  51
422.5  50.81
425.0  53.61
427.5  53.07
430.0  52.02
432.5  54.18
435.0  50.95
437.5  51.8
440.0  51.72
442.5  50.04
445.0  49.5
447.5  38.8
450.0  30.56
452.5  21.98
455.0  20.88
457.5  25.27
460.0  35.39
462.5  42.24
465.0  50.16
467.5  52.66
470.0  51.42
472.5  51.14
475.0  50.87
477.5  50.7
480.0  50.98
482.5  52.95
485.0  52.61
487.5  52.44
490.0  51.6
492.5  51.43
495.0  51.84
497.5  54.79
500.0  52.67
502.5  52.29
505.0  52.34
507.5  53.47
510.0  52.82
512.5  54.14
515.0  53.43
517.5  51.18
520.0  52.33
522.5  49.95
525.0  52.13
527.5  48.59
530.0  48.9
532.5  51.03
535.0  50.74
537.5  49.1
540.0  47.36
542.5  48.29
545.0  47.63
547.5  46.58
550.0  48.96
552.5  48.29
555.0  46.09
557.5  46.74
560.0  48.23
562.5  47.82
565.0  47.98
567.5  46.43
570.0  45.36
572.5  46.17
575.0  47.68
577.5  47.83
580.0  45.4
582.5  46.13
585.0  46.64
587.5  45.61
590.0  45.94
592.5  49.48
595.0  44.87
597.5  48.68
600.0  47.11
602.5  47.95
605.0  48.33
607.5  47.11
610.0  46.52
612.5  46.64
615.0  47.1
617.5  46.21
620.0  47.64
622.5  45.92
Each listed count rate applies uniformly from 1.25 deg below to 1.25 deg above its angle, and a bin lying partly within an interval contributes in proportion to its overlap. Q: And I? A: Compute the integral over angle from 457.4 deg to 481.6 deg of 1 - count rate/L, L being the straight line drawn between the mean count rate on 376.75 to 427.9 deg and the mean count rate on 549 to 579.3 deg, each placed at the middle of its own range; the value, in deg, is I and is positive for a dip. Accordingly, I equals 1.4 deg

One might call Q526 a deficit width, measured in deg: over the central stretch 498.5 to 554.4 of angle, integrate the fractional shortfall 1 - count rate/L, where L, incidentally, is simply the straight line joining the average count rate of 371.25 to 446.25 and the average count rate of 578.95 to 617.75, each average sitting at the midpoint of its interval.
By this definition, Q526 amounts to -1.9 deg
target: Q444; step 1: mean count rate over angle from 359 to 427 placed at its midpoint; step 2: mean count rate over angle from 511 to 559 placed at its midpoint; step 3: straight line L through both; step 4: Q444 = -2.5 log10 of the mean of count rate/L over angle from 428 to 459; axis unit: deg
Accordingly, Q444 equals 0.22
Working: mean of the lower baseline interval 52.1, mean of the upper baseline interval 49.6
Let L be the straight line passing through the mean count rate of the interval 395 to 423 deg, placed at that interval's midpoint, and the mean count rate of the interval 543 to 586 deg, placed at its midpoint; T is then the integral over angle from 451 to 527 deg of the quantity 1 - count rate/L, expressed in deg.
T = 1.8 deg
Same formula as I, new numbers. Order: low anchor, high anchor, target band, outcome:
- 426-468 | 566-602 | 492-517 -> -4.7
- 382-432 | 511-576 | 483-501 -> -0.8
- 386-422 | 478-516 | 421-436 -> -0.1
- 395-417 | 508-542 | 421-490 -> 7.0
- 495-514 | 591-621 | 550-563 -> 0.7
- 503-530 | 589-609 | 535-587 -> 2.3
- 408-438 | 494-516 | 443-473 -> 7.7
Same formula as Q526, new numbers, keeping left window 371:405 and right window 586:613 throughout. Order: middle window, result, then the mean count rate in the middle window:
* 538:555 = 0.2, 47.8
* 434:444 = 0.0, 51.1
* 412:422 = -0.1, 52.3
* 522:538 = -0.4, 50.1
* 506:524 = -1.2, 52.5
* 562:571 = 0.2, 46.9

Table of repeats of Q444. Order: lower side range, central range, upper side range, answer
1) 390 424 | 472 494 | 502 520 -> 0.02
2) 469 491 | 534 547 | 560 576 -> 0.00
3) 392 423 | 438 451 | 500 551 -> 0.15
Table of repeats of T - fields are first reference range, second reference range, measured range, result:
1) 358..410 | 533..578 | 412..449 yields -0.1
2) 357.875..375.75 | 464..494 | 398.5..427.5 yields -0.3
